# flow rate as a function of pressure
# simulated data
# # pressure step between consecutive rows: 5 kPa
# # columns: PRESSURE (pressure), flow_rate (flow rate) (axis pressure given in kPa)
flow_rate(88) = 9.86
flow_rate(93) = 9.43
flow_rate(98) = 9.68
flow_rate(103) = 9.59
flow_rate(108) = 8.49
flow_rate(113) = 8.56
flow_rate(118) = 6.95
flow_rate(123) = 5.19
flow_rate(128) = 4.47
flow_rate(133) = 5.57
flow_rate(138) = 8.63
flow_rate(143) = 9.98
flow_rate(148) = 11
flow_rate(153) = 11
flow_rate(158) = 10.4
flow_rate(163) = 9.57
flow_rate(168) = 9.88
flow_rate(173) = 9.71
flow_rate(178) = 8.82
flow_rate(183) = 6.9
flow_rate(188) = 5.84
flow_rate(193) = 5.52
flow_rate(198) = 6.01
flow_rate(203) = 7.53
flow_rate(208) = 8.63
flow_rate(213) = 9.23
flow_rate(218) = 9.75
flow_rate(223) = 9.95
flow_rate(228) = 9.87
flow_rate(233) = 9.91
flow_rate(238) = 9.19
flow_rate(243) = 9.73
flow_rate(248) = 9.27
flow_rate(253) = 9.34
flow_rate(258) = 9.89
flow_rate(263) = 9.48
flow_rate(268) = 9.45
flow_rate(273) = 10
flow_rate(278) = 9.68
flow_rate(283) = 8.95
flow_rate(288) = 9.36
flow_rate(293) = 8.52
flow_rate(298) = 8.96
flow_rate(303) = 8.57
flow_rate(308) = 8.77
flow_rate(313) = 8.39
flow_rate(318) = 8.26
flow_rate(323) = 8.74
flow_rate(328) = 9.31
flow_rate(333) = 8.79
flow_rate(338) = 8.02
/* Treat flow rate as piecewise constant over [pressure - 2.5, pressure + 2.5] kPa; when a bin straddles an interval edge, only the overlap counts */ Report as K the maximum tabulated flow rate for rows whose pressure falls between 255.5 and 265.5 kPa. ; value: 9.89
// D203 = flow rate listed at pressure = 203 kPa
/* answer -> 7.53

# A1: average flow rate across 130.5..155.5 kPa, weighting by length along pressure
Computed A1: 9.24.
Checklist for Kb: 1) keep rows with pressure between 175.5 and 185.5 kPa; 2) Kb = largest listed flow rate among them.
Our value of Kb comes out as 8.82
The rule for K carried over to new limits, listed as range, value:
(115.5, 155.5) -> 11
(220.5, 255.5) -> 9.95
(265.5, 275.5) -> 10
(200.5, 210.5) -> 8.63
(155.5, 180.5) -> 10.4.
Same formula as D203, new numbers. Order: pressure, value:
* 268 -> 9.45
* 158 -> 10.4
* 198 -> 6.01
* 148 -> 11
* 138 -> 8.63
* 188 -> 5.84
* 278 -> 9.68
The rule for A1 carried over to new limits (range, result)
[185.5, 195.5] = 5.68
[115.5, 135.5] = 5.54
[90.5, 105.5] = 9.57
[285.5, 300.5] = 8.95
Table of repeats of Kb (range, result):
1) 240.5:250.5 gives 9.73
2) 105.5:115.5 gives 8.56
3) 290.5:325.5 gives 8.96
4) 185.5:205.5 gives 7.53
